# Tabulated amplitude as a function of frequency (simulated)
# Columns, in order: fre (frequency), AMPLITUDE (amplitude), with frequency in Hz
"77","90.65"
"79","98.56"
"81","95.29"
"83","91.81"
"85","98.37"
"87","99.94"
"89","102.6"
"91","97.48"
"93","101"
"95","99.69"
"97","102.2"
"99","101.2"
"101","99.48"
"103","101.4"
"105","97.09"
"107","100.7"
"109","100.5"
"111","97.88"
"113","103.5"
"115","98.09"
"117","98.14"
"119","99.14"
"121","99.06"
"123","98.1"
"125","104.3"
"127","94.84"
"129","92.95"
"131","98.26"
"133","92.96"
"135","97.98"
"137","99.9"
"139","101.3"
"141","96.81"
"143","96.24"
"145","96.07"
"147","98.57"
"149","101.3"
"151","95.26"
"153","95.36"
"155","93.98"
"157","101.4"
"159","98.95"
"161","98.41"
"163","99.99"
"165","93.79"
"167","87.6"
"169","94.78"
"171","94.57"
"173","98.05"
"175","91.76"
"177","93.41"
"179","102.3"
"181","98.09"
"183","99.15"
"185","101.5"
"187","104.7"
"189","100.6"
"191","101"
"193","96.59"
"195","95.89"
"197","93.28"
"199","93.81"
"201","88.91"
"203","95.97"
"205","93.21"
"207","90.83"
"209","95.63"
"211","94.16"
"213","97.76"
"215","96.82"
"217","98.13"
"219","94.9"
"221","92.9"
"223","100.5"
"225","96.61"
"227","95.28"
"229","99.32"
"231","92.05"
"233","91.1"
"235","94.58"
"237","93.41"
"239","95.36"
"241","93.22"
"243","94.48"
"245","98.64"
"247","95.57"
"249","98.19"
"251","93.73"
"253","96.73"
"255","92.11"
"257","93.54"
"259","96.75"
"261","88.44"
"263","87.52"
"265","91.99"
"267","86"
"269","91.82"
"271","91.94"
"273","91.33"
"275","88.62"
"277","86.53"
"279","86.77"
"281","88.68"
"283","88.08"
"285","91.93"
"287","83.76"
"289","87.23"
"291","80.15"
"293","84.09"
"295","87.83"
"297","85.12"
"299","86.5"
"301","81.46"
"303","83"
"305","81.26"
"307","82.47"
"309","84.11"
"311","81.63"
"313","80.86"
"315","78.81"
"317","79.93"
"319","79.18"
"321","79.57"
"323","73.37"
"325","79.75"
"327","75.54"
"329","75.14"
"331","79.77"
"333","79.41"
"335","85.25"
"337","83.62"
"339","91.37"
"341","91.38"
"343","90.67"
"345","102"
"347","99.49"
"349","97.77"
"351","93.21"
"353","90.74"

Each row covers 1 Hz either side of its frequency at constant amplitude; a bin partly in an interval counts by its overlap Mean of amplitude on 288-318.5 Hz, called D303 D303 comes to 82.9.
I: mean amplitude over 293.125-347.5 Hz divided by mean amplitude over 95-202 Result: 0.9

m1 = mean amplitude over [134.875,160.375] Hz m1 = 97.9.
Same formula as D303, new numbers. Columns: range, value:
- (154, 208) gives 96.4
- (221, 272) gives 93.9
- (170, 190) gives 98.4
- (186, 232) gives 96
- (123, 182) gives 96.9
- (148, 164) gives 98.1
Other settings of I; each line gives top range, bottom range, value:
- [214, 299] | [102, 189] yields 0.94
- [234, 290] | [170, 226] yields 0.95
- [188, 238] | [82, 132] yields 0.96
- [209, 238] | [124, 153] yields 0.98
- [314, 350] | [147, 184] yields 0.88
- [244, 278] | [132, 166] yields 0.95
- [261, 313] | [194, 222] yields 0.91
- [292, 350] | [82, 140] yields 0.85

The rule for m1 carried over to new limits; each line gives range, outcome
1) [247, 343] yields 85.9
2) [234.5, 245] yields 94.6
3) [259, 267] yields 89.8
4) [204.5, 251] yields 95.3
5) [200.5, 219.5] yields 94.8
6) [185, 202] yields 97.1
